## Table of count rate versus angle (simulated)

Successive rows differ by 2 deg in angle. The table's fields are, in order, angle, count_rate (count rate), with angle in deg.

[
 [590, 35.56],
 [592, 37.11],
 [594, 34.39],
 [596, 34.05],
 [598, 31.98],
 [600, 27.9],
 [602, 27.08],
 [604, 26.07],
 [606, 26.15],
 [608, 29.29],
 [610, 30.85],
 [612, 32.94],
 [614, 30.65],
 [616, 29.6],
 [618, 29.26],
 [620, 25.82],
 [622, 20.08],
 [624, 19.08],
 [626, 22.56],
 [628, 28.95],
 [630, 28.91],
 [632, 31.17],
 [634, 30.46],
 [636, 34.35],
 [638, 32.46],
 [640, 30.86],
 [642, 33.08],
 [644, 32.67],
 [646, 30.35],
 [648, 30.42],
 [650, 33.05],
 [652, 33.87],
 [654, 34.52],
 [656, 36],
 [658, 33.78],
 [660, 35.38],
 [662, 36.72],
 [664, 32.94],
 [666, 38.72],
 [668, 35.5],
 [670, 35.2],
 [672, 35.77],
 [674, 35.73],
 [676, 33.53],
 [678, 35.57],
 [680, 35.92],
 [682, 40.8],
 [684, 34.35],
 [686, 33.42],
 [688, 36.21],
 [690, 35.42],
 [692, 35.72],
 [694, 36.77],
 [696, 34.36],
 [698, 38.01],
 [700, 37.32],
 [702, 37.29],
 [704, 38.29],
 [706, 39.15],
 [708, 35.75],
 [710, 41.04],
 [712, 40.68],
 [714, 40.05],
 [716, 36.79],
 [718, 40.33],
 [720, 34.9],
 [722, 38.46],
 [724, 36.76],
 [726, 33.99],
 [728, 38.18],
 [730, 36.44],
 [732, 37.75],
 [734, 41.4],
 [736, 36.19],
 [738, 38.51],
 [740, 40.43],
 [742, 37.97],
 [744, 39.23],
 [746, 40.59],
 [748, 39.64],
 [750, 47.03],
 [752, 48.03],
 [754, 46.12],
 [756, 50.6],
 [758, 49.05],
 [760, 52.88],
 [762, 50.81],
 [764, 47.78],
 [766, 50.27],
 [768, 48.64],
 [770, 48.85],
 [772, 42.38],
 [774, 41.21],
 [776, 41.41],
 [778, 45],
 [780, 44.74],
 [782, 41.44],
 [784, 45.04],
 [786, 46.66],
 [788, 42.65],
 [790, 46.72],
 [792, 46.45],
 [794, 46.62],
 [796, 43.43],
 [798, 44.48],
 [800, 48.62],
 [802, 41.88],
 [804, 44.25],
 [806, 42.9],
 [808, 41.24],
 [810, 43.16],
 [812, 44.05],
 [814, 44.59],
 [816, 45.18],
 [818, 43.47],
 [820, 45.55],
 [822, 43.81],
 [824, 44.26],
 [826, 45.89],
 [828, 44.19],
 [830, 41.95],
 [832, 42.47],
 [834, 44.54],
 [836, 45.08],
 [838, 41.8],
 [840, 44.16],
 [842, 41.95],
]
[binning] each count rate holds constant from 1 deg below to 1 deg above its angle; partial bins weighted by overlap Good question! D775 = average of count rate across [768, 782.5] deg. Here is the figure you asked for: 44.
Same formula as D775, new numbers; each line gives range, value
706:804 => 42.8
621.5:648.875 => 29.1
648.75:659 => 34.2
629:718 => 35.2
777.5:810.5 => 44.4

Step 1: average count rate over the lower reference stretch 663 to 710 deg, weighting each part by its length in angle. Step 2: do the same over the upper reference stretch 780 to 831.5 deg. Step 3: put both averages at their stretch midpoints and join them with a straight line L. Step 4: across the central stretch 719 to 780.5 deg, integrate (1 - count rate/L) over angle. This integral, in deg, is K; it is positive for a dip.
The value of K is -3.2 deg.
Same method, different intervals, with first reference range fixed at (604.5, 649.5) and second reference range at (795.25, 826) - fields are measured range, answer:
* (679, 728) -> -2.6 deg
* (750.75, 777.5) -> -4.8 deg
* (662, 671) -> -0.9 deg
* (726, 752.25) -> -0.9 deg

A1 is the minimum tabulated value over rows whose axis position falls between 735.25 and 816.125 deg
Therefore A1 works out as 36.19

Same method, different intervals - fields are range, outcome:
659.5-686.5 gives 32.94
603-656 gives 19.08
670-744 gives 33.42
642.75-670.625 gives 30.35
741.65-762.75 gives 37.97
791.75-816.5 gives 41.24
